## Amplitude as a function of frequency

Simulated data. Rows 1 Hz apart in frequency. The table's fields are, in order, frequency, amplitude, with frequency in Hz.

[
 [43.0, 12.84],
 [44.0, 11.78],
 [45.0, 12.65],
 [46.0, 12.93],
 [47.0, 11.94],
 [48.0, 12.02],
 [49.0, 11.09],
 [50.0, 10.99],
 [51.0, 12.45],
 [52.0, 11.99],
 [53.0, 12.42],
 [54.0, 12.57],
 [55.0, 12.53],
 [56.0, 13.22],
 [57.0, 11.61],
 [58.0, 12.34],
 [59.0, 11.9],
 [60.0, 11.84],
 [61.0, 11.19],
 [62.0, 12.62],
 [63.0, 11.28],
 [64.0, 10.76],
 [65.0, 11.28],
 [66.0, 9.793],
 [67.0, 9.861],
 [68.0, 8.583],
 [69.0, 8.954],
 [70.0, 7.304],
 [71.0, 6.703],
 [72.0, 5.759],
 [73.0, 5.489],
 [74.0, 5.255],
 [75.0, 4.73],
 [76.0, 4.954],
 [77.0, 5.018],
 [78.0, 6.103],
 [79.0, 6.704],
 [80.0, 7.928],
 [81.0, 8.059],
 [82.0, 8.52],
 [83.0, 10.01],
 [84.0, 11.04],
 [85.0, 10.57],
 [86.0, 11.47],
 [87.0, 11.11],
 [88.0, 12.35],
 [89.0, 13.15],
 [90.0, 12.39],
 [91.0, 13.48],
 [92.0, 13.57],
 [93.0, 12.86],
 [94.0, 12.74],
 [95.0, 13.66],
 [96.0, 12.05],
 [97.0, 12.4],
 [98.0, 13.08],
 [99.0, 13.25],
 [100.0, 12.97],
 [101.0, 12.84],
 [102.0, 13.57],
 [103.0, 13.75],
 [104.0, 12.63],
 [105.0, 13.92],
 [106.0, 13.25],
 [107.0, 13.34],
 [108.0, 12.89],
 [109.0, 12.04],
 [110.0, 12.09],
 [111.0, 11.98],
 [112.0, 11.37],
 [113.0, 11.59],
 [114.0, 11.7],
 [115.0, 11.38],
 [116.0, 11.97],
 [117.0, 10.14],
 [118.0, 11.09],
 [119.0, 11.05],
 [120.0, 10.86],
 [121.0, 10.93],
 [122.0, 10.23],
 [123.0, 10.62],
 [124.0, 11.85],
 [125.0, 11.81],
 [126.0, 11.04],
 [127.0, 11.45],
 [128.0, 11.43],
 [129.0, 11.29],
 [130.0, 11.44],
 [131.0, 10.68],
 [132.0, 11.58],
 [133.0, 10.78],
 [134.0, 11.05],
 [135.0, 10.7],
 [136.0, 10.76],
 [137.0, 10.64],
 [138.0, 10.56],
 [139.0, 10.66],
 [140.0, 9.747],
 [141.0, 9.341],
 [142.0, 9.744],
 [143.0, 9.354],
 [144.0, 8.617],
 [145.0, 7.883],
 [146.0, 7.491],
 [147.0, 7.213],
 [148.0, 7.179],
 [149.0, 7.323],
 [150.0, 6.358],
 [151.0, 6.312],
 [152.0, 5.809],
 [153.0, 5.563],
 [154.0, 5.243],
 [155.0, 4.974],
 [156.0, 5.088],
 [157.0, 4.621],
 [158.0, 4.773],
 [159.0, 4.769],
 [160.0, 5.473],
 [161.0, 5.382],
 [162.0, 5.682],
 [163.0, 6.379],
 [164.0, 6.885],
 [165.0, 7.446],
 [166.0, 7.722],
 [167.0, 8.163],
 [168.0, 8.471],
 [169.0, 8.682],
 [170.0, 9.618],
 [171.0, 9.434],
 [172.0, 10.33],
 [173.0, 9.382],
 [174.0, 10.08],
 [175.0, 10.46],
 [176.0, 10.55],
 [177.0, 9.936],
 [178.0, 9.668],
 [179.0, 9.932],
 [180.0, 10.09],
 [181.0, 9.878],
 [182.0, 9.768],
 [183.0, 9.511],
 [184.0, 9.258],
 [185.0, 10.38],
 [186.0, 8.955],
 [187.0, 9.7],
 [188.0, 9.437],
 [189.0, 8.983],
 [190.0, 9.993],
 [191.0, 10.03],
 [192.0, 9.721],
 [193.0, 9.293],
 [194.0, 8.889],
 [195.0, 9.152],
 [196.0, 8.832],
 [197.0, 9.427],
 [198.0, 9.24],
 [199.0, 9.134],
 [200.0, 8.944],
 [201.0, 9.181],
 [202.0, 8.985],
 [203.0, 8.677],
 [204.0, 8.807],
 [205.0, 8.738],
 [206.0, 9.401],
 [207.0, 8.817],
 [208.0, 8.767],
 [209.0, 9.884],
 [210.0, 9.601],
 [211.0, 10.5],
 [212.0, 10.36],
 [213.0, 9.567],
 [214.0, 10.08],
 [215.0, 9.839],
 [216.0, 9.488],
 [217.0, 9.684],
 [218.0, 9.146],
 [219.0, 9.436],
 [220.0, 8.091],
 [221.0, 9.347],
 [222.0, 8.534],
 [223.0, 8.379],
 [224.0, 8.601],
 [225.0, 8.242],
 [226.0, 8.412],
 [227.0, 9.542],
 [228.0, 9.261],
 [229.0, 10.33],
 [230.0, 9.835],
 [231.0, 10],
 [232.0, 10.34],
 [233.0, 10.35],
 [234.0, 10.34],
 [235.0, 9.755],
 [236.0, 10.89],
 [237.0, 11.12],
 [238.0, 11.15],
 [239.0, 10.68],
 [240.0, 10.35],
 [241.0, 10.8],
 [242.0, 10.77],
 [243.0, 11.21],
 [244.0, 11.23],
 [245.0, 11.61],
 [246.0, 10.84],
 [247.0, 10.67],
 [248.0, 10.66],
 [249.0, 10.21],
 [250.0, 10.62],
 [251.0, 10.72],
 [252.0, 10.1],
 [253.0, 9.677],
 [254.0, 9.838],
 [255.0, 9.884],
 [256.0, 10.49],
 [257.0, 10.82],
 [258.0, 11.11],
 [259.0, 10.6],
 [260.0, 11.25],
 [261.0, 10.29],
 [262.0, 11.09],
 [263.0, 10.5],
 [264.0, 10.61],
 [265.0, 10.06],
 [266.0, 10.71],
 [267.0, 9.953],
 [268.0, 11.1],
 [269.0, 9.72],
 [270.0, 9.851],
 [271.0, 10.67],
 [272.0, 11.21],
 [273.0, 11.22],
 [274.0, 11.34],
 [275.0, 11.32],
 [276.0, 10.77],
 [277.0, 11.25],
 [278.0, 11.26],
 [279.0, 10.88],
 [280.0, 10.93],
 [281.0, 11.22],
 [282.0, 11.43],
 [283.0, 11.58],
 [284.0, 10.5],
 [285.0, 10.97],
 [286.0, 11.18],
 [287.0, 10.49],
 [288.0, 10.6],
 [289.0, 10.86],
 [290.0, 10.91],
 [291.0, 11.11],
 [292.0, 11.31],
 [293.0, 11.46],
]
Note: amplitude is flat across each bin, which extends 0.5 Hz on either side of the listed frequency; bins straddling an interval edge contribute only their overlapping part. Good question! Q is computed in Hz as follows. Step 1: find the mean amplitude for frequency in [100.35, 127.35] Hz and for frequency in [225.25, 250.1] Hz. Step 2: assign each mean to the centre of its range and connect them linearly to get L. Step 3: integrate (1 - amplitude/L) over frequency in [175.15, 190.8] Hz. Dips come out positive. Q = 1.86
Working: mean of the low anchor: 11.9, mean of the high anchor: 10.4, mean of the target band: 9.76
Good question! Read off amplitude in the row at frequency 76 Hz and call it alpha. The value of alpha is 4.954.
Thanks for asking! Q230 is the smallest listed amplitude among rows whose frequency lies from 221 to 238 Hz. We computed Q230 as 8.242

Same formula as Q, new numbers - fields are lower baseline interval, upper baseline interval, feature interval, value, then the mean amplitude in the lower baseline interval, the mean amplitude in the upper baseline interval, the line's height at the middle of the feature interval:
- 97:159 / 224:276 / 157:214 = 8.0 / 10.2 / 10.4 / 10.3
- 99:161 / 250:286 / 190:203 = 1.4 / 9.97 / 10.7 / 10.3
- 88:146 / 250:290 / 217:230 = 2.3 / 11.6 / 10.7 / 11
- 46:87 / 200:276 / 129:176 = 8.0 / 9.78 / 10.1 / 9.92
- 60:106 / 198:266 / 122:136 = -1.2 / 10.4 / 9.94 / 10.3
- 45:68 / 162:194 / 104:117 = -2.0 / 11.7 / 9.23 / 10.6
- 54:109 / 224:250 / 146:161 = 6.7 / 10.7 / 10.3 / 10.5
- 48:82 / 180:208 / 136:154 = 2.3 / 9.52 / 9.31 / 9.39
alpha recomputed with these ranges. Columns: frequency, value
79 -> 6.704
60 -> 11.84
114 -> 11.7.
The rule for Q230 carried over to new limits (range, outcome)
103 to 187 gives 4.621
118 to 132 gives 10.23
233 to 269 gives 9.677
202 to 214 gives 8.677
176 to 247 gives 8.091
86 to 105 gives 11.11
